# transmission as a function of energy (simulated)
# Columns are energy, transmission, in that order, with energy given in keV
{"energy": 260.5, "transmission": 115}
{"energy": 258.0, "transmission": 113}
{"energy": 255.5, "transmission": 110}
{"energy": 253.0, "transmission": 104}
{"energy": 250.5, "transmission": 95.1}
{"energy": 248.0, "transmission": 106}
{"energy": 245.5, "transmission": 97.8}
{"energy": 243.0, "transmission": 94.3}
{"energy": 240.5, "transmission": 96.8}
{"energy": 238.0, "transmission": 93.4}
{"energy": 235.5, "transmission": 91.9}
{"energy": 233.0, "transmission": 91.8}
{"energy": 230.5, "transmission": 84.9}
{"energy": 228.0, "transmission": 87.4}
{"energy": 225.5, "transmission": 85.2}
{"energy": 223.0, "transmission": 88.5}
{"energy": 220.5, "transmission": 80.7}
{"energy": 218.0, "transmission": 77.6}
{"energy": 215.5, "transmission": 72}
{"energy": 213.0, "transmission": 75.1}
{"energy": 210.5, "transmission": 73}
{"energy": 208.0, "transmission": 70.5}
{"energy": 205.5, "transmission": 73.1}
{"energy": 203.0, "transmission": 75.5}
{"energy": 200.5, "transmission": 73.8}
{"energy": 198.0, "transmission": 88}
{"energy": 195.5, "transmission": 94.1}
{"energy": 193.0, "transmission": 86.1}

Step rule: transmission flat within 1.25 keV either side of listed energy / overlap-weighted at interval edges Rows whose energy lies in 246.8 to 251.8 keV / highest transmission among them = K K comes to 106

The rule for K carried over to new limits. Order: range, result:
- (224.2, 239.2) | 93.4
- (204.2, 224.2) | 88.5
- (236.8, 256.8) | 110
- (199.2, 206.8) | 75.5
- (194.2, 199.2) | 94.1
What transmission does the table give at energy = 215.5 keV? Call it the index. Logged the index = 72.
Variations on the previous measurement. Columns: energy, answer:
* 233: 91.8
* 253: 104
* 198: 88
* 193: 86.1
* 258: 113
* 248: 106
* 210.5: 73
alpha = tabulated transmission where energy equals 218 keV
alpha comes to 77.6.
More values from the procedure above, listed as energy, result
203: 75.5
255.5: 110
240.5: 96.8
